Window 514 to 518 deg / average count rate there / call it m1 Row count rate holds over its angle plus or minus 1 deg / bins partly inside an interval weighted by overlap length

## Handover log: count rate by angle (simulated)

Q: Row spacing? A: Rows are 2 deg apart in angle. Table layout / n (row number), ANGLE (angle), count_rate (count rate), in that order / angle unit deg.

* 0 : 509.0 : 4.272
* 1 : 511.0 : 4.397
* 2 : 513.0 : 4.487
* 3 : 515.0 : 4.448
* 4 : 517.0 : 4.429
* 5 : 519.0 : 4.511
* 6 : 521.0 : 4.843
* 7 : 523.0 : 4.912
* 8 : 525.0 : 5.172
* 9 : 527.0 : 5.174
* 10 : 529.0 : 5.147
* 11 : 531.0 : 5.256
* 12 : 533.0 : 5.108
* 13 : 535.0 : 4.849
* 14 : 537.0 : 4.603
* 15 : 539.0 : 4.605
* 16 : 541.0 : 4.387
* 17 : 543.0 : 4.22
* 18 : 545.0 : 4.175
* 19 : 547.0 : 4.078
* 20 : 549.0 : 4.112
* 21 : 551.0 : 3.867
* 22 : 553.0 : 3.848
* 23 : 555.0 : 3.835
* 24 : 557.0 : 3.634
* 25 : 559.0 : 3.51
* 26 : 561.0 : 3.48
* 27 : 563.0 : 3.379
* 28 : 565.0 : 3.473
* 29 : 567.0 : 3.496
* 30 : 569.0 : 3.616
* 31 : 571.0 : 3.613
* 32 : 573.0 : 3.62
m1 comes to 4.44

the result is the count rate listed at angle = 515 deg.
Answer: 4.448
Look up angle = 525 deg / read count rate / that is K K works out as 5.172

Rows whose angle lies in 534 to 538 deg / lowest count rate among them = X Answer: 4.603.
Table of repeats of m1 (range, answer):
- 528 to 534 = 5.17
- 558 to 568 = 3.47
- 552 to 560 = 3.71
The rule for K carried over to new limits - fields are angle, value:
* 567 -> 3.496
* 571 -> 3.613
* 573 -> 3.62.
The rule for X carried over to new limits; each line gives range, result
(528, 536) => 4.849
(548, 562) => 3.48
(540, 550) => 4.078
